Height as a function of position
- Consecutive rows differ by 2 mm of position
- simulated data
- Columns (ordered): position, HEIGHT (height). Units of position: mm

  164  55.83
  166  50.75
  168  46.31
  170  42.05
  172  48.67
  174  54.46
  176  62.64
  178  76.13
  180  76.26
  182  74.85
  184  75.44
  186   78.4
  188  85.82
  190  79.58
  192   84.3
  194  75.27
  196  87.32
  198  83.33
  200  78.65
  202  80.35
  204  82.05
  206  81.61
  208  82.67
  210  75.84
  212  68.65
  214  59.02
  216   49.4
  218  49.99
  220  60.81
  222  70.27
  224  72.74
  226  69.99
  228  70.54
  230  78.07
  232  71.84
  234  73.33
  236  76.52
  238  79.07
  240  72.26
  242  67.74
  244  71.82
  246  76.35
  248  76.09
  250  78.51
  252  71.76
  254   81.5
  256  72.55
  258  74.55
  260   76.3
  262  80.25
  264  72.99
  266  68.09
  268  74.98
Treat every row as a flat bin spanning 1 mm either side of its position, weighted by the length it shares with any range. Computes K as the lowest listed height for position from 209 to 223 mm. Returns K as 49.4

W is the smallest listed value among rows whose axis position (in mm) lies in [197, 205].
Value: 78.65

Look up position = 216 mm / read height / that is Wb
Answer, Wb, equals 49.4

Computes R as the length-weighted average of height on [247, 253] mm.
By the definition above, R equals 75.5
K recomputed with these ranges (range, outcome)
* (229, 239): 71.84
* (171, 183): 48.67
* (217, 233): 49.99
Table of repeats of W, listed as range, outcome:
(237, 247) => 67.74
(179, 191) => 74.85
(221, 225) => 70.27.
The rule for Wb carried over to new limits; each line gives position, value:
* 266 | 68.09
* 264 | 72.99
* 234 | 73.33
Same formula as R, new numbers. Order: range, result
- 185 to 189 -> 82.1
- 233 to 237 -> 74.9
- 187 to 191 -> 82.7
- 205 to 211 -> 80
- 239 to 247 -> 72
